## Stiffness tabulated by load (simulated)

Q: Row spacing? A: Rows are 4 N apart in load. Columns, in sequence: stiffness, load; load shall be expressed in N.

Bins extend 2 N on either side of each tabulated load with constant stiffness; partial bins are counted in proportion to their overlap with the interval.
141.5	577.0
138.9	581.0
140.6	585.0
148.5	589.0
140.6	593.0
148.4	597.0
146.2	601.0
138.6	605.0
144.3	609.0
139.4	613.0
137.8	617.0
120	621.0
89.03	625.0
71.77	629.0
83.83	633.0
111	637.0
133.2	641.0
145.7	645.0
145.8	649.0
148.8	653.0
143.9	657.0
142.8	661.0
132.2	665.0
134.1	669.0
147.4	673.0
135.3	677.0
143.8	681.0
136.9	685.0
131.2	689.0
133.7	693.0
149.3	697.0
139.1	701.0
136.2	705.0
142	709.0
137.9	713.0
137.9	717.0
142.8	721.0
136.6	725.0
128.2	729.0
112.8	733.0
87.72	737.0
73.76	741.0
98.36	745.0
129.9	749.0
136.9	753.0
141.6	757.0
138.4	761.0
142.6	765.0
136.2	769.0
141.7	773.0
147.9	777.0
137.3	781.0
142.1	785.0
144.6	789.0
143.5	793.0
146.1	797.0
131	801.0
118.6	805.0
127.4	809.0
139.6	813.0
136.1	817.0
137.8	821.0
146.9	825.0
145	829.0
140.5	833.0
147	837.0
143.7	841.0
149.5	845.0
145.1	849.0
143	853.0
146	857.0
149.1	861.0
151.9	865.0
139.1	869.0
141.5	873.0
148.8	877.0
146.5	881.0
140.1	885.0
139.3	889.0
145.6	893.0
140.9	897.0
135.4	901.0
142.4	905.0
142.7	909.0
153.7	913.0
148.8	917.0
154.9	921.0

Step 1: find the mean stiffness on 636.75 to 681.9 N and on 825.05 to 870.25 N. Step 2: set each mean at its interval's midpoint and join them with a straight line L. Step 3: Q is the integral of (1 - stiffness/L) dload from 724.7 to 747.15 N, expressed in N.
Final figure 5.99 N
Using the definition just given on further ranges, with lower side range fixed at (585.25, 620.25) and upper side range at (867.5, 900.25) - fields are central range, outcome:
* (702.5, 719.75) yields 0.4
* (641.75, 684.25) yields 0.2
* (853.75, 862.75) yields -0.3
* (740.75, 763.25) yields 2.9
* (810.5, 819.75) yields 0.3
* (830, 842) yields -0.1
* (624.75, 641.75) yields 5.5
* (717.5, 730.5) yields 0.5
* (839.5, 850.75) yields -0.3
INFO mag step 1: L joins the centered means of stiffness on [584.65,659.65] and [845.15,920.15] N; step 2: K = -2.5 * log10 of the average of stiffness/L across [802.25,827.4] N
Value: 0.05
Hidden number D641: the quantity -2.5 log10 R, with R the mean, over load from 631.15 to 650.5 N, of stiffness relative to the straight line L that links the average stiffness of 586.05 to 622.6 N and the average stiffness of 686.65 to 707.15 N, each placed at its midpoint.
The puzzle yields 0.131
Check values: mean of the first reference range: 141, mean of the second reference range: 138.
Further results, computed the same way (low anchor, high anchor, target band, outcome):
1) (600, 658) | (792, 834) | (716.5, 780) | 0.05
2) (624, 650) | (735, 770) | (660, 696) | -0.20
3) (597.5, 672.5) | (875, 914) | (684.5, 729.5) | -0.04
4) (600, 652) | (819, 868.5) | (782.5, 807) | 0.02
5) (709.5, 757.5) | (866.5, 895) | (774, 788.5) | -0.11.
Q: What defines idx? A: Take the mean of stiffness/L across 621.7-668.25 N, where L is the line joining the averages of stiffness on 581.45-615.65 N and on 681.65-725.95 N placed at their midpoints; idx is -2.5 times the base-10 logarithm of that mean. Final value 0.15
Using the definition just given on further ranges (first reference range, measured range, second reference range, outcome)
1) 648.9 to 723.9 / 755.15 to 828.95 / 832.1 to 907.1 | 0.03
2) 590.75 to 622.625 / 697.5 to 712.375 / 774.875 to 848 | 0.00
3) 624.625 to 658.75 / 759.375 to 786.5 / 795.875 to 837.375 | -0.06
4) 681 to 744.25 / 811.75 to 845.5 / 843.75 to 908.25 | -0.03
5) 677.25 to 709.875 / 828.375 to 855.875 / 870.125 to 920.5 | -0.02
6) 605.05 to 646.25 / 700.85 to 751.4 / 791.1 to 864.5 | 0.06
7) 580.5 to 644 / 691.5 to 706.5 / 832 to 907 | -0.06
